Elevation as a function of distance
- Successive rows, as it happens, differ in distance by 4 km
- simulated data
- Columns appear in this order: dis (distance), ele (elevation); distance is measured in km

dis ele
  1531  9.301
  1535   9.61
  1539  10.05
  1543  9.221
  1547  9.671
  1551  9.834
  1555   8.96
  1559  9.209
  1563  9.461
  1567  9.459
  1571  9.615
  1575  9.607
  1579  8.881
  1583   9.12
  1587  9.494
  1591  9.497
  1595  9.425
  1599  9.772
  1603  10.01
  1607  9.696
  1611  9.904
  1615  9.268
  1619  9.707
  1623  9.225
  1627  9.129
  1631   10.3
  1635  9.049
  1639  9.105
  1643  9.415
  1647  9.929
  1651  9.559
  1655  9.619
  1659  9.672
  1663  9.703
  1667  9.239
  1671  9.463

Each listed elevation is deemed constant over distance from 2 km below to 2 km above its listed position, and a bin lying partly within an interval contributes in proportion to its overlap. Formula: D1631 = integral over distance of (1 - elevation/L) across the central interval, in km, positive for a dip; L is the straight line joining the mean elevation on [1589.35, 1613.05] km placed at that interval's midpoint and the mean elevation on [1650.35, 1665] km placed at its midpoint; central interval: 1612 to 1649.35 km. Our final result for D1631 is 0.8 km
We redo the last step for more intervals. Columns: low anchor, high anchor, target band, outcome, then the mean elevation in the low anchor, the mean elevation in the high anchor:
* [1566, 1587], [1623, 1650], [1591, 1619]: -0.78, 9.35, 9.47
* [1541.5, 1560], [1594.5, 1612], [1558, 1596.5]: 0.83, 9.39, 9.78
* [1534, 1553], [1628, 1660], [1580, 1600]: 0.44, 9.68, 9.56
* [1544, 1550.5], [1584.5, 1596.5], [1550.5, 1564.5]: 0.42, 9.64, 9.46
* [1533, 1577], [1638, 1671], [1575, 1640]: 0.31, 9.52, 9.54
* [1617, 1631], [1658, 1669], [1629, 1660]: -0.23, 9.49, 9.53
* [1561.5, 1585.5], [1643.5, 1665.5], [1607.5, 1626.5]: 0.03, 9.36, 9.67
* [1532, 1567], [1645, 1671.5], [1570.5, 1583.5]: 0.31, 9.49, 9.61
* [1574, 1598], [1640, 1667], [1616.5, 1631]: 0.01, 9.34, 9.6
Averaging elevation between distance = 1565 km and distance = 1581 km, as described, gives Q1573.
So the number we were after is 9.39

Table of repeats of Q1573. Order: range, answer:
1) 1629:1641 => 9.48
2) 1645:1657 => 9.7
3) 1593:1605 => 9.74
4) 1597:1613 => 9.85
